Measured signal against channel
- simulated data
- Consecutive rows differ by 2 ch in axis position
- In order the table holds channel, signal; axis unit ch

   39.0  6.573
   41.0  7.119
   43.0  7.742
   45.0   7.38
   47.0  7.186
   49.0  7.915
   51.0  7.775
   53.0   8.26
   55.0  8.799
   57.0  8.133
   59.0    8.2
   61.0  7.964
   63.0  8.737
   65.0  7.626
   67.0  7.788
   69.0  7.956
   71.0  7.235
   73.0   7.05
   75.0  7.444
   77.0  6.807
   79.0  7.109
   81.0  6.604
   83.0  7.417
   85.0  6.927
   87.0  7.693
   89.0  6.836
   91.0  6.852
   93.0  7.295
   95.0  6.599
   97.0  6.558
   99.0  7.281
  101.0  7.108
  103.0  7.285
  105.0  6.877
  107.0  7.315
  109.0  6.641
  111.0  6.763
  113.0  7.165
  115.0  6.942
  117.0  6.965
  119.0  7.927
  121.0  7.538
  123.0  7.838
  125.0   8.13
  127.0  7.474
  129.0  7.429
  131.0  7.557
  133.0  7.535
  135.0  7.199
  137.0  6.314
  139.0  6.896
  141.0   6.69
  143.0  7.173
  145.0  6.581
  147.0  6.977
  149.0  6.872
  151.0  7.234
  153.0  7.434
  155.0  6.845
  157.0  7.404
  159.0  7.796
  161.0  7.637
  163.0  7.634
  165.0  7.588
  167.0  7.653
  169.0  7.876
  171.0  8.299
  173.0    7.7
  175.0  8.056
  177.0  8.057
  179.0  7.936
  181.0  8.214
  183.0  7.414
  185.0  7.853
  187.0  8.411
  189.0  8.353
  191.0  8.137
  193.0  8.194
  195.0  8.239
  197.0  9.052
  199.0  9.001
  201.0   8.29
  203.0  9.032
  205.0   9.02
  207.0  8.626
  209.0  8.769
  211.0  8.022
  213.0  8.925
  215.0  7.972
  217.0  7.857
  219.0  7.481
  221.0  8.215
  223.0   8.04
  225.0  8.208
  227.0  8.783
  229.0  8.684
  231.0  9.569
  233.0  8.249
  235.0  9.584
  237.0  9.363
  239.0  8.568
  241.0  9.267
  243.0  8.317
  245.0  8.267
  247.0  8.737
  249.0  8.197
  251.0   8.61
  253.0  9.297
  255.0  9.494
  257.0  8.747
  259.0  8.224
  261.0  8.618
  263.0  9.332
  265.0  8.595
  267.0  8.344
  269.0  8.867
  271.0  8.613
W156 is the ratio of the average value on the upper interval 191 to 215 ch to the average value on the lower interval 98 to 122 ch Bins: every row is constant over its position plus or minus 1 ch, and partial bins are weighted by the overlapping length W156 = 1.20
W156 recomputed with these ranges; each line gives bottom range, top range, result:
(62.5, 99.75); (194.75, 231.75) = 1.18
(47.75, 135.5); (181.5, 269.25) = 1.15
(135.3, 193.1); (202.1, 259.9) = 1.14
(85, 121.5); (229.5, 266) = 1.25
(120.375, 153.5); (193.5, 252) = 1.19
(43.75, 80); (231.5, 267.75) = 1.13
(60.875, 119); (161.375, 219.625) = 1.14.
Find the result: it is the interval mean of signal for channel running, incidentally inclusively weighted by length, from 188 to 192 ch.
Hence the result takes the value 8.25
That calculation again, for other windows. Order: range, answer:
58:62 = 8.08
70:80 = 7.13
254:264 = 8.88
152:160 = 7.37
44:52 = 7.56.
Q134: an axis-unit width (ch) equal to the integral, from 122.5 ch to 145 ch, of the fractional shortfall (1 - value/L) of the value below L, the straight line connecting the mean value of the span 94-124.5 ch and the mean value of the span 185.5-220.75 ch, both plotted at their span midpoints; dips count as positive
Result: 0.7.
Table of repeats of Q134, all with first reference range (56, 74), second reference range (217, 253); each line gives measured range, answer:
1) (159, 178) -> 1.1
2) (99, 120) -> 2.5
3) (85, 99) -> 1.7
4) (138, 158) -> 2.9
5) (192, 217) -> -0.3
